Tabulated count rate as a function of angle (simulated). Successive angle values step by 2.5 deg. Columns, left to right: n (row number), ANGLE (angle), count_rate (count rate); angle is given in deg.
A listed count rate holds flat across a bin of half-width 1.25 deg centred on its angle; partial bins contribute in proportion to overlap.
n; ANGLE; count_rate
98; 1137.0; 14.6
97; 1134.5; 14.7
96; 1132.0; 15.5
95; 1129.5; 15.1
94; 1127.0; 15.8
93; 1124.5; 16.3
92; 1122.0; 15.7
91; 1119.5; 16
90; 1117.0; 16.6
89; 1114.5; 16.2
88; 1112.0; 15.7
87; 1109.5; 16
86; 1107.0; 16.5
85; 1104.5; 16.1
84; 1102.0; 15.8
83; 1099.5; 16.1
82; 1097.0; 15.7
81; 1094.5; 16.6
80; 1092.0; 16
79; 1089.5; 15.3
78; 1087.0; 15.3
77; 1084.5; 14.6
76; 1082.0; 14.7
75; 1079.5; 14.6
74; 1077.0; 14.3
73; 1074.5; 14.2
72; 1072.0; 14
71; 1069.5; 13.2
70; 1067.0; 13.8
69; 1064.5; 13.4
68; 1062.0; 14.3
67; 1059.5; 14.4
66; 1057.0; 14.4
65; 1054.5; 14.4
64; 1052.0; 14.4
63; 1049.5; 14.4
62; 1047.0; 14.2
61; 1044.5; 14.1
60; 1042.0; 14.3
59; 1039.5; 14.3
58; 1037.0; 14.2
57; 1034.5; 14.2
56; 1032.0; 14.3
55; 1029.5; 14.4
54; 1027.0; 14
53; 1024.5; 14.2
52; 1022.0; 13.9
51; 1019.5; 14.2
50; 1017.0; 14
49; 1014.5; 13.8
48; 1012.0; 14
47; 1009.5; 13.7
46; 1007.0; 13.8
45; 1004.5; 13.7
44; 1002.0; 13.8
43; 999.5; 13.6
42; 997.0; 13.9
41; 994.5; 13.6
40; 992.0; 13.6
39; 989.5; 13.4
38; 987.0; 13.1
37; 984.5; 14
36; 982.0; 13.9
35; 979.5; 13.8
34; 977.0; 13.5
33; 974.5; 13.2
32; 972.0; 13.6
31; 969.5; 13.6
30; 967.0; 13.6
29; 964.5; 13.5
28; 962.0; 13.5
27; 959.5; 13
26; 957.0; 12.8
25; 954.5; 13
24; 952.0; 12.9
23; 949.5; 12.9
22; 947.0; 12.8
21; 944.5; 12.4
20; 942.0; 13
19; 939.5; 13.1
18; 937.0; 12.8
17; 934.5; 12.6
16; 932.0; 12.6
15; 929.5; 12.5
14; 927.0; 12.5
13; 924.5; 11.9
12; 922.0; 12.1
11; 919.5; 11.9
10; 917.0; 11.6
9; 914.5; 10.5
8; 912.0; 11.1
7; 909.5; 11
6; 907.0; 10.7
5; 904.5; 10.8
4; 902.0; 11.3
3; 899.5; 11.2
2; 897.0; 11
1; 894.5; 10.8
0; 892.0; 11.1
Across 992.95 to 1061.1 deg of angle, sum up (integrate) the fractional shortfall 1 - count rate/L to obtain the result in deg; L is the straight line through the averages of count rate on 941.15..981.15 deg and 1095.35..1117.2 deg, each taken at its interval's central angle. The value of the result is 2.0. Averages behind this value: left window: 13.2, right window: 16.1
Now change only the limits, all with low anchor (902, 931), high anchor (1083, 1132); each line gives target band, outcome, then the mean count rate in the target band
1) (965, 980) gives -0.89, 13.5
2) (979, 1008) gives -0.93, 13.7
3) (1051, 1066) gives 0.54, 14.2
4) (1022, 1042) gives -0.11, 14.2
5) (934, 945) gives -0.72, 12.8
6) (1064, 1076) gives 1.00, 13.8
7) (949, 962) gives -0.61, 13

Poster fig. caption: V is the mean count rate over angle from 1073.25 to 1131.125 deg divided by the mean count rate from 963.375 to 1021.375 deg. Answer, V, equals 1.14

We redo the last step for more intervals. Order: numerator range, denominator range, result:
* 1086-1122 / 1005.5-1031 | 1.14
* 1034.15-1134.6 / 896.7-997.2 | 1.19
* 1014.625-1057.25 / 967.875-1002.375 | 1.04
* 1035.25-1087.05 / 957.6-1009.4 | 1.05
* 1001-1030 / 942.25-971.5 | 1.06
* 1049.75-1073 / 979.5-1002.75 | 1.03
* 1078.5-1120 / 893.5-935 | 1.37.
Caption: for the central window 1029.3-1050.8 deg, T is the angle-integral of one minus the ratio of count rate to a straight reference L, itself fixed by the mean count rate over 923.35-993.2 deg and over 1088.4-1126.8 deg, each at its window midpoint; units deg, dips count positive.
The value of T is 0.7 deg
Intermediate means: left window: 13.1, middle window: 14.3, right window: 16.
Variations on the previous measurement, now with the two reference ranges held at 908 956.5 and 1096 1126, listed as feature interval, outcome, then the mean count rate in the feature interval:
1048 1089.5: 2.3 deg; 14.3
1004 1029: 0.2 deg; 14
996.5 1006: 0.0 deg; 13.7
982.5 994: -0.1 deg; 13.6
